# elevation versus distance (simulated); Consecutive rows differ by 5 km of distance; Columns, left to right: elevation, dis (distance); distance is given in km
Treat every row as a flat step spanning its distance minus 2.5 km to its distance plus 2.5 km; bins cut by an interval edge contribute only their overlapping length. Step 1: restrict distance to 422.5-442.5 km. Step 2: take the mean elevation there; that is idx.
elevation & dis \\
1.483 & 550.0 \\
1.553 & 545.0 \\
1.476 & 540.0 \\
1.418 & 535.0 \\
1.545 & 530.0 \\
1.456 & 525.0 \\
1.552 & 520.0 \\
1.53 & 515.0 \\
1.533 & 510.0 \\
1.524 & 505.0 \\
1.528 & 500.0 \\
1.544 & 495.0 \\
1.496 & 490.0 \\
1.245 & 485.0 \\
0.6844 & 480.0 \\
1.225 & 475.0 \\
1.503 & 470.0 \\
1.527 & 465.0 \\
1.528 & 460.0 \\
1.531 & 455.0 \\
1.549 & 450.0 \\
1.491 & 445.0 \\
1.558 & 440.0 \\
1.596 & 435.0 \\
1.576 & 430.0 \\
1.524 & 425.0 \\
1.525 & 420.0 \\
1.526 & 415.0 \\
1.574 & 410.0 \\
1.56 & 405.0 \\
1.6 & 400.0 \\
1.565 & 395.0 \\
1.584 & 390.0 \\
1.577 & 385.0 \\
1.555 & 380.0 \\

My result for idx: 1.56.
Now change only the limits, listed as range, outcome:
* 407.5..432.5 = 1.54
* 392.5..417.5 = 1.56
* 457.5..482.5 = 1.29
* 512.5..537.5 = 1.5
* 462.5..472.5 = 1.51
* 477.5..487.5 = 0.965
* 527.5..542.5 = 1.48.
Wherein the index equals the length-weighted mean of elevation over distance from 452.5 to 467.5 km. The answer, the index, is 1.53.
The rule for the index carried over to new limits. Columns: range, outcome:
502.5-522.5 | 1.53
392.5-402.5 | 1.58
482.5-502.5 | 1.45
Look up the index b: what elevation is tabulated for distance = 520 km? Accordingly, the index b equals 1.552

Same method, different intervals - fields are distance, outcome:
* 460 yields 1.528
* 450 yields 1.549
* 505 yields 1.524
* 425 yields 1.524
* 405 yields 1.56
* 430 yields 1.576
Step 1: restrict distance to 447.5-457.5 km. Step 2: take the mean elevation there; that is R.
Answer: 1.54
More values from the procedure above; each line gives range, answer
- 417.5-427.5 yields 1.52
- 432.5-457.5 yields 1.54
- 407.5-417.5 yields 1.55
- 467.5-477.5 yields 1.36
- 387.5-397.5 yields 1.57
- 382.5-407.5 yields 1.58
